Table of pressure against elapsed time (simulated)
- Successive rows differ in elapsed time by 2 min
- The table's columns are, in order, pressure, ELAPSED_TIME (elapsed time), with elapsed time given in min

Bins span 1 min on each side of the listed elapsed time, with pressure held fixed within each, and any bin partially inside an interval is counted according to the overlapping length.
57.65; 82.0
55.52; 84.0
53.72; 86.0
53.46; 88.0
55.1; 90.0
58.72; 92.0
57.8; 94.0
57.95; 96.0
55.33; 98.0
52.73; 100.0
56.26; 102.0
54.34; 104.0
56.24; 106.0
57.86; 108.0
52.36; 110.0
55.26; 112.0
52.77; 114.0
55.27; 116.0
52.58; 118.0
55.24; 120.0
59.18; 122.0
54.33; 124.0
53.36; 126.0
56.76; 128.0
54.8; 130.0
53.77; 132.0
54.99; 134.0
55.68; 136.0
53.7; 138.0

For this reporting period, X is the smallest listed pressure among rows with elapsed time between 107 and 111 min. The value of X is 52.36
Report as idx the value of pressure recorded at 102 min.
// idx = 56.26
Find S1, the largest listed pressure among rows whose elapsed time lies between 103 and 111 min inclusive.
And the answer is 57.86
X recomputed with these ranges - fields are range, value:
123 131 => 53.36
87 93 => 53.46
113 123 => 52.58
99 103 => 52.73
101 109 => 54.34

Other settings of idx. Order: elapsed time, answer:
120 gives 55.24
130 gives 54.8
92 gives 58.72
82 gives 57.65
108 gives 57.86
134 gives 54.99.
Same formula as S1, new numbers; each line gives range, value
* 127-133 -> 56.76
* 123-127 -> 54.33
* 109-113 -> 55.26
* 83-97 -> 58.72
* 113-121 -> 55.27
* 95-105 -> 57.95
